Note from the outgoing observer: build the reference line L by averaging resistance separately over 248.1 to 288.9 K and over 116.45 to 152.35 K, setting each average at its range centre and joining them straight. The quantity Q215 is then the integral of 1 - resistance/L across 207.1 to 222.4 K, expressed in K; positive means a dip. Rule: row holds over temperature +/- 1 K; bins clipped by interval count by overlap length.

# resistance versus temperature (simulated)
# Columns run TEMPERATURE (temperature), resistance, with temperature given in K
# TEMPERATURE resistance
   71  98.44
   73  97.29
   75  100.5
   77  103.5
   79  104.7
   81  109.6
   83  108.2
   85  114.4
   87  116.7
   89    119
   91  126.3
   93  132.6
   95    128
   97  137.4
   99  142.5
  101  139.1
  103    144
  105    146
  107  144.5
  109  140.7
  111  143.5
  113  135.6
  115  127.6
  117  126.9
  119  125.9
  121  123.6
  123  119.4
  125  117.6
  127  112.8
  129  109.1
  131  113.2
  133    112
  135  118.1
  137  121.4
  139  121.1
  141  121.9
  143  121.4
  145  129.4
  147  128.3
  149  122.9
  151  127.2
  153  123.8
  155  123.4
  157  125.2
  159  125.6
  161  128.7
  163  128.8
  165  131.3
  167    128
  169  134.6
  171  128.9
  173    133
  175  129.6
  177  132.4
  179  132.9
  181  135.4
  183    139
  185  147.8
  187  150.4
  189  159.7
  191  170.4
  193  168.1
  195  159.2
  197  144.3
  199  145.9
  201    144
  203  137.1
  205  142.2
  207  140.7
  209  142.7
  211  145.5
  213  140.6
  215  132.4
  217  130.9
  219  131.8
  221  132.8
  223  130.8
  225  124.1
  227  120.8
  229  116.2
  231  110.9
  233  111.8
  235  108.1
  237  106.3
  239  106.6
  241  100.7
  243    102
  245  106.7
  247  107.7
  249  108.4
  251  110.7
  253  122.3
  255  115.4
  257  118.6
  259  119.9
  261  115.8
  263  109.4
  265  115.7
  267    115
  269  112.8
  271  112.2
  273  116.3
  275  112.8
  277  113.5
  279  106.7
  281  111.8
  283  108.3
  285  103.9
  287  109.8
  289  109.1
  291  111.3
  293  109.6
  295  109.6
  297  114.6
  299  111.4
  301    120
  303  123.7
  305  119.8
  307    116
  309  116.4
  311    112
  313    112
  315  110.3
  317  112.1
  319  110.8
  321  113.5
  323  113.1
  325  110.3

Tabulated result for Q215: -2.74 K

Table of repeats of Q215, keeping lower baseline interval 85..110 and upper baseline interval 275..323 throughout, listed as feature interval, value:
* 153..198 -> -4.7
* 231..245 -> 1.5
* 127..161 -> 2.0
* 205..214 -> -1.5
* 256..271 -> 0.1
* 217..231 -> -0.6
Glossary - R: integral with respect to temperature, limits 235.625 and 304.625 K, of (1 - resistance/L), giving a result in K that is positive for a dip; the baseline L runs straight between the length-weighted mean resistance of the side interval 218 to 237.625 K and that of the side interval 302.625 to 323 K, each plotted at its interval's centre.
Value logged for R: 3.04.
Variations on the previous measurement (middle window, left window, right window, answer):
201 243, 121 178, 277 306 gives -2.7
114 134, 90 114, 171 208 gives 3.0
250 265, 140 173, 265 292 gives -0.3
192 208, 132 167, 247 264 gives -3.7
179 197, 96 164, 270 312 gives -4.4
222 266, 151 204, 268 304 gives 3.3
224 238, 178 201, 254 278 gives 1.8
